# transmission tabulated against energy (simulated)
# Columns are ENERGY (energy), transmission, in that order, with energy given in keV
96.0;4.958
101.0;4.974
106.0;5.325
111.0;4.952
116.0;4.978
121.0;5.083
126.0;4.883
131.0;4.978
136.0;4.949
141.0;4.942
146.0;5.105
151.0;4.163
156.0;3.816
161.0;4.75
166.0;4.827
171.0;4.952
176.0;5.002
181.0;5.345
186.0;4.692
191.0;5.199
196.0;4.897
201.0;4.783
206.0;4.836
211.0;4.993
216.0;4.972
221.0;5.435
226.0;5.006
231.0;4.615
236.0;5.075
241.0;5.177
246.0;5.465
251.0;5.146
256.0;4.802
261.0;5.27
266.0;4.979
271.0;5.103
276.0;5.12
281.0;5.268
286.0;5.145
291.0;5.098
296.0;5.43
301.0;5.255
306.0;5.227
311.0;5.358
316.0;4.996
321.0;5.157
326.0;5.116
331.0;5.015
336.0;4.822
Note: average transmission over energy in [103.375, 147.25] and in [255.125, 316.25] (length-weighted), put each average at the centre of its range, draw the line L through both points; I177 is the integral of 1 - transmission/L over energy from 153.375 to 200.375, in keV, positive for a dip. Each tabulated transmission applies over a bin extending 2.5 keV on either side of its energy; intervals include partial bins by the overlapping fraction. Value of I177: 2.2 keV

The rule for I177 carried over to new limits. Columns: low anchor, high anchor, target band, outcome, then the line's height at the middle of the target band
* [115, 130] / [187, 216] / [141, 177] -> 2.1 keV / 4.96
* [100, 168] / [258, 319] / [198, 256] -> 0.1 keV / 5.04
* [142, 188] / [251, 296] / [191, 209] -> -0.1 keV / 4.87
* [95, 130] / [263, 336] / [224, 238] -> 0.6 keV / 5.1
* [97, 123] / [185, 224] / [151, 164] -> 1.9 keV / 5.02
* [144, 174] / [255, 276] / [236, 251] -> -0.8 keV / 4.97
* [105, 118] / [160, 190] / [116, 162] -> 2.4 keV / 5.01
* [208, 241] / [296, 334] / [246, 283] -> -0.2 keV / 5.09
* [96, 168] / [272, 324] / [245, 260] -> 0.0 keV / 5.1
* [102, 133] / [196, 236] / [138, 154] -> 0.9 keV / 5.01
